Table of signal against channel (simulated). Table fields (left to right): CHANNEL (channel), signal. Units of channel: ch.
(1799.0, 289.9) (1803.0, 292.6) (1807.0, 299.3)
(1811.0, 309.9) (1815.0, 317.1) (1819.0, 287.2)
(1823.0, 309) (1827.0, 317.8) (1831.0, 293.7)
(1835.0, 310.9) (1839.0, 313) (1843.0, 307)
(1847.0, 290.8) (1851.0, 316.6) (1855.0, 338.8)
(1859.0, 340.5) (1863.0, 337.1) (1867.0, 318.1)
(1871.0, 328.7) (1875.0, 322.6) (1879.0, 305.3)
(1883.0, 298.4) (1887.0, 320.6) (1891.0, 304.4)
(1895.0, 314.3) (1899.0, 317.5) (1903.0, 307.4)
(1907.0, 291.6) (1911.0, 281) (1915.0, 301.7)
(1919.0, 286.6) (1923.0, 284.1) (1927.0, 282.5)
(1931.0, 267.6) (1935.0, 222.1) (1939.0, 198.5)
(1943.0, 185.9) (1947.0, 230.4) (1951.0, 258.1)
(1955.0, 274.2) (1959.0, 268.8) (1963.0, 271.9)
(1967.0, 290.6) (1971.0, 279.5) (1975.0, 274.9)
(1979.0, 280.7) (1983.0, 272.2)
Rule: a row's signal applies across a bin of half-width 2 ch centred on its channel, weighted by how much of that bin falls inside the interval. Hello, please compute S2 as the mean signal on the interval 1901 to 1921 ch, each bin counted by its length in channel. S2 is 294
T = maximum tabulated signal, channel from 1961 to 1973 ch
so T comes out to 290.6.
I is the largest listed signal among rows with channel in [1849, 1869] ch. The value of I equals 340.5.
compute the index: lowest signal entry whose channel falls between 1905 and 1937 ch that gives 222.1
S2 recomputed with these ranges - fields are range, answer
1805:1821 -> 303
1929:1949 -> 221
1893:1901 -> 316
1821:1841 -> 309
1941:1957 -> 237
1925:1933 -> 275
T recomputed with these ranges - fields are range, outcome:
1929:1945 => 267.6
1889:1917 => 317.5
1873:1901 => 322.6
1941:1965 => 274.2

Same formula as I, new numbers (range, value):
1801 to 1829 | 317.8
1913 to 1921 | 301.7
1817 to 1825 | 309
